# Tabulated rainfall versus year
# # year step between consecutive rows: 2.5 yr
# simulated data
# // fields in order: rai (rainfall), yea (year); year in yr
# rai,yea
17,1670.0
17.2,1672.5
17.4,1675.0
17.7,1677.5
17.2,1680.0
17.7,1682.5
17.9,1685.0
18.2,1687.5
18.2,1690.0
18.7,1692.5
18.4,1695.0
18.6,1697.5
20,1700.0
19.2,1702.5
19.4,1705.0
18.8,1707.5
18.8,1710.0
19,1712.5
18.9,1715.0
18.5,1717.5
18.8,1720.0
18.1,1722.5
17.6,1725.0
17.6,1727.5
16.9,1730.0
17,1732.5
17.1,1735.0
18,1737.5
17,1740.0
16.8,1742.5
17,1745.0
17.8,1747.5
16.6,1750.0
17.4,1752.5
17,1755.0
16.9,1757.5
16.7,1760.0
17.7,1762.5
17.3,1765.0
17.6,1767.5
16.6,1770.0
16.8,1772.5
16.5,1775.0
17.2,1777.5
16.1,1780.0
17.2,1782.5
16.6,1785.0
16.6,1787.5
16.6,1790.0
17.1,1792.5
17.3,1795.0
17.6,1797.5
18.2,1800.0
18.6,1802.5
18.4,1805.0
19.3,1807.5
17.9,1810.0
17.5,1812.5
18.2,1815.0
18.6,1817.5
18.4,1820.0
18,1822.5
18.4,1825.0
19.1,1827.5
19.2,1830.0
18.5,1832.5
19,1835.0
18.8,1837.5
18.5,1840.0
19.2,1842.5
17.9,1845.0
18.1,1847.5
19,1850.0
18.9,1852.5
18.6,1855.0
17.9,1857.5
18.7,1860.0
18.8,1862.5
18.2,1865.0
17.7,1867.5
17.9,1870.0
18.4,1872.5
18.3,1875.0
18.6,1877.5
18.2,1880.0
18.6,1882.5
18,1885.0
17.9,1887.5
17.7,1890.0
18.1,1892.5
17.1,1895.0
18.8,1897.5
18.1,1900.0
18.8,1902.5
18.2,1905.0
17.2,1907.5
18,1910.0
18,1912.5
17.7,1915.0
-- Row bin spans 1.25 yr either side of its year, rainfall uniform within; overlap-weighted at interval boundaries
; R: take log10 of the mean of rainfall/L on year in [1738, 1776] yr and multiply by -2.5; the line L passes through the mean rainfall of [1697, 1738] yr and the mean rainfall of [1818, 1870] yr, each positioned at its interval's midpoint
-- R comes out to 0.08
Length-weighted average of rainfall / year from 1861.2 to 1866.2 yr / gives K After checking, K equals 18.5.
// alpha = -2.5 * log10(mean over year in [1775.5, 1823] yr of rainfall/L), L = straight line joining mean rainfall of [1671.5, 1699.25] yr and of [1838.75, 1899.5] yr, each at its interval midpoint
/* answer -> 0.03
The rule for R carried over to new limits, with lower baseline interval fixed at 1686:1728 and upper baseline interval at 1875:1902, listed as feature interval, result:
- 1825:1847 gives -0.026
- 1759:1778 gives 0.087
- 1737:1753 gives 0.083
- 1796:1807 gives 0.008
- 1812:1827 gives 0.004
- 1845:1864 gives -0.017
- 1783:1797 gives 0.093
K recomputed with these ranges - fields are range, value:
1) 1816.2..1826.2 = 18.3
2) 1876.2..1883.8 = 18.5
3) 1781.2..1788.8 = 16.8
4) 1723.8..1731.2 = 17.4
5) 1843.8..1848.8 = 18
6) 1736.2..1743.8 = 17.3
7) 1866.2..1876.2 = 18.1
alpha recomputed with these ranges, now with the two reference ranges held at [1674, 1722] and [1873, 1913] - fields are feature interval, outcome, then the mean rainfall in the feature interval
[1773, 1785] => 0.10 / 16.7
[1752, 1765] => 0.08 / 17.1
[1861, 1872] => 0.00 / 18.2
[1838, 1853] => -0.02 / 18.6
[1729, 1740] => 0.07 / 17.2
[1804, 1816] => 0.00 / 18.3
